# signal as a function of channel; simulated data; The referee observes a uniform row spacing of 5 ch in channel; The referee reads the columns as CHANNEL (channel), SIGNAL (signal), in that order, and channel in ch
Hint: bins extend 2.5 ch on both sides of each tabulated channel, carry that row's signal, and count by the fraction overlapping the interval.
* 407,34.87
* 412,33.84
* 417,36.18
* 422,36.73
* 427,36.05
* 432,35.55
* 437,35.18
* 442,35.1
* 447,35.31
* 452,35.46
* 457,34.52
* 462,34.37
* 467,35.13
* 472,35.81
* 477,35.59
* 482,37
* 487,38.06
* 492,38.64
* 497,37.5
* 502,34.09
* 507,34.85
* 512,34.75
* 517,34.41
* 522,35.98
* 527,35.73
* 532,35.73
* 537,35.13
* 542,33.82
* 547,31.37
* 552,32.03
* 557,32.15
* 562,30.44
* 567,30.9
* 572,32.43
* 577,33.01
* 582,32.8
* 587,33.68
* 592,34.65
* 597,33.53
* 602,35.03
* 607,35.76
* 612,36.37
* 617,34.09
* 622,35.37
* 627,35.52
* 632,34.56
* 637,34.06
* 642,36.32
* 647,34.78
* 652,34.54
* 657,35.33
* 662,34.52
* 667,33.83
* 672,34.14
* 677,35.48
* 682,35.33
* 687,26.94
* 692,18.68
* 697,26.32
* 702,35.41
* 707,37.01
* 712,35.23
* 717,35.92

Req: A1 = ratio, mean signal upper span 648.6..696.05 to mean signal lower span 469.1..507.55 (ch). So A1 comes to 0.9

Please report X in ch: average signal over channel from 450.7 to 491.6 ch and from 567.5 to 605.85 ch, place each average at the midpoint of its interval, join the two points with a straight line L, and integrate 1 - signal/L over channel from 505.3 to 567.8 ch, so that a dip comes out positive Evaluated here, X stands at 1.6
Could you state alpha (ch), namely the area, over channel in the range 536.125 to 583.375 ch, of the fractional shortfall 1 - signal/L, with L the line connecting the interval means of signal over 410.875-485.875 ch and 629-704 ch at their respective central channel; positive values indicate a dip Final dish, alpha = 2.5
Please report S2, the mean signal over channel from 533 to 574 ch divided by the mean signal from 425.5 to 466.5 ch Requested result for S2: 0.9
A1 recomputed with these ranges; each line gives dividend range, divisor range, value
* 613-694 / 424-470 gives 0.95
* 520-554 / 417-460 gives 0.96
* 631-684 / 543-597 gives 1.07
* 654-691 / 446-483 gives 0.94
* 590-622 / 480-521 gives 0.97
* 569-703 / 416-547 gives 0.94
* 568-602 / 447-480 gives 0.95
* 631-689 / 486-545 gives 0.96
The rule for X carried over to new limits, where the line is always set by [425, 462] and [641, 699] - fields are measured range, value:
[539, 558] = 0.8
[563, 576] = 0.7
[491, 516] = -0.9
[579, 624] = -2.0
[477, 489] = -0.8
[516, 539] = -0.9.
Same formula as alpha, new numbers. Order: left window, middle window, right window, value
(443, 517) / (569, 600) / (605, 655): 1.7 ch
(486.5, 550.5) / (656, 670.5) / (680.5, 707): -2.1 ch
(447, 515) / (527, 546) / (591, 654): 0.4 ch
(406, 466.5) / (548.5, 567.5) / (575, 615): 1.7 ch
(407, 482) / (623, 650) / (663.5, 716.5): -1.9 ch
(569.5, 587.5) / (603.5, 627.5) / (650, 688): -1.5 ch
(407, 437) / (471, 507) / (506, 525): -1.4 ch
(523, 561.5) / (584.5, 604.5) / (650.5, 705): -0.8 ch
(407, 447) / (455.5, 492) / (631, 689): -0.8 ch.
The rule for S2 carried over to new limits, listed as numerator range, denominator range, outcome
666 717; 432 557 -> 0.91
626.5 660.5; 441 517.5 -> 0.98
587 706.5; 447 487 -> 0.94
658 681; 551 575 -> 1.10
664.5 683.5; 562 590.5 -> 1.07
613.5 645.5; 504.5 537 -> 0.99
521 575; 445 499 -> 0.92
